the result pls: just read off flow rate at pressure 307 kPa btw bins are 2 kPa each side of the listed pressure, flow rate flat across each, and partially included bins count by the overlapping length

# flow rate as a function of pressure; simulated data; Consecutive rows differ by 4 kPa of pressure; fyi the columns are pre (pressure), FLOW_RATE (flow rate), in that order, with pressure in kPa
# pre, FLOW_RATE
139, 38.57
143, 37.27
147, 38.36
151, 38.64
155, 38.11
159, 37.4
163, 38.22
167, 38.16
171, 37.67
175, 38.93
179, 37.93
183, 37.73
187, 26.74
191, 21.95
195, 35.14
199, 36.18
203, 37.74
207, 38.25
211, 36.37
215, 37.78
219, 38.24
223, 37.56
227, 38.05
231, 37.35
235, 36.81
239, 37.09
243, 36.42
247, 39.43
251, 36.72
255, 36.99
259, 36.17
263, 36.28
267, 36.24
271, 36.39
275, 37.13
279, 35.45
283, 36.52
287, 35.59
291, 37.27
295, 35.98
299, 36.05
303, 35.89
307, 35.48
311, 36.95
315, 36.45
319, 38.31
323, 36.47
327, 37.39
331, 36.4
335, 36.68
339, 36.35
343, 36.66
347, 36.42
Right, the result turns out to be 35.48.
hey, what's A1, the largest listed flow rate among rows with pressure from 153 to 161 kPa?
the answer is 38.11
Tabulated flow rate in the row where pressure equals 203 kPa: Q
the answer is 37.74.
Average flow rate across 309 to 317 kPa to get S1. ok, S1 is 36.7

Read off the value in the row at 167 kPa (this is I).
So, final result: 38.16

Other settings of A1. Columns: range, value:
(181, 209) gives 38.25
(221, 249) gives 39.43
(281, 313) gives 37.27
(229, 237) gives 37.35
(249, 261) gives 36.99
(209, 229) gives 38.24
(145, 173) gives 38.64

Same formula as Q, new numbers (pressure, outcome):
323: 36.47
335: 36.68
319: 38.31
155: 38.11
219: 38.24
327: 37.39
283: 36.52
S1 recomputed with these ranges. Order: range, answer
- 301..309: 35.7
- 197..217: 37.3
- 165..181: 38.2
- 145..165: 38.1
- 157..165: 37.8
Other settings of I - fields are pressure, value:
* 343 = 36.66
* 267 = 36.24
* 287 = 35.59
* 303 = 35.89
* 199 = 36.18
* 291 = 37.27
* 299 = 36.05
